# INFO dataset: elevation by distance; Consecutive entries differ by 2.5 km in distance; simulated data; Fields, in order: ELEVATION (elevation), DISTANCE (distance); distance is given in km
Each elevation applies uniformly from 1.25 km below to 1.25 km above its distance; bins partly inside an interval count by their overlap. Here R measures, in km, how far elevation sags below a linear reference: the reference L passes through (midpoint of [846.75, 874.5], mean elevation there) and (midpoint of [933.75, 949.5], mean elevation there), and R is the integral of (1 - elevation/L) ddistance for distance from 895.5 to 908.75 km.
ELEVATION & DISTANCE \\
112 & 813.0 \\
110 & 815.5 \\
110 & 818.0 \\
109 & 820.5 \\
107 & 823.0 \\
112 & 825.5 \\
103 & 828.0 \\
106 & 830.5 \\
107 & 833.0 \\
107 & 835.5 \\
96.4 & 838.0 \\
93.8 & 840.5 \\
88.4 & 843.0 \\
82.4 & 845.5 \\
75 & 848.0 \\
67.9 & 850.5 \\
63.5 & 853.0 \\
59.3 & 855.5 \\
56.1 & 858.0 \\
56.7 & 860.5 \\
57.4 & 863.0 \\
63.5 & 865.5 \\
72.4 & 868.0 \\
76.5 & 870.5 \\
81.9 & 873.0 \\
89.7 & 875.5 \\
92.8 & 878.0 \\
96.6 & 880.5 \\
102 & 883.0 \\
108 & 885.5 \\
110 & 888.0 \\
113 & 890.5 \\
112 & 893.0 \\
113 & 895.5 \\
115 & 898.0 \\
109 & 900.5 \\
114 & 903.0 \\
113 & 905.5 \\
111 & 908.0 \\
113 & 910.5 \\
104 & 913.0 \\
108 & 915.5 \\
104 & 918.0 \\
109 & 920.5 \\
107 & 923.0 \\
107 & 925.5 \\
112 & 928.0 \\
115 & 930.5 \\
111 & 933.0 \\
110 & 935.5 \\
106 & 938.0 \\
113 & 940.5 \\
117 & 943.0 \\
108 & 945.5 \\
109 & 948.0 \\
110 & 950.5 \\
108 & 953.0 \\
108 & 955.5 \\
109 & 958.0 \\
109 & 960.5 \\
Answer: -3.5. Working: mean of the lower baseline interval 66.6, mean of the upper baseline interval 111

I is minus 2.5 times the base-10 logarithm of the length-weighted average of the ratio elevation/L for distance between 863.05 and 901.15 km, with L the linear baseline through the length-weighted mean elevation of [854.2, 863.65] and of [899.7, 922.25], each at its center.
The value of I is -0.18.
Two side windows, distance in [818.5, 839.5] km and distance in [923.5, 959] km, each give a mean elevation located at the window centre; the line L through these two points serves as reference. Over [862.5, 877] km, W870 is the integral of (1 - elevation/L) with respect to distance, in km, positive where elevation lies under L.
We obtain 4.4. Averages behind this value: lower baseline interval 106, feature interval 74.7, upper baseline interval 110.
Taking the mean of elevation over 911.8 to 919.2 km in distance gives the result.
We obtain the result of 105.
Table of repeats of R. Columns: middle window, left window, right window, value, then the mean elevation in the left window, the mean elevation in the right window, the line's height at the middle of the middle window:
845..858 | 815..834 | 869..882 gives 4.0 km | 108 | 87.5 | 97.1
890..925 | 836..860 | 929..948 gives -4.0 km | 76.2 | 111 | 99.3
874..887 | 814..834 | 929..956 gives 1.4 km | 108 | 111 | 109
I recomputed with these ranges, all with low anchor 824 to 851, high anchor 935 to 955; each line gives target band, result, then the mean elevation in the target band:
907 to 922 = -0.023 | 108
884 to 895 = -0.084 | 111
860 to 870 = 0.475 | 64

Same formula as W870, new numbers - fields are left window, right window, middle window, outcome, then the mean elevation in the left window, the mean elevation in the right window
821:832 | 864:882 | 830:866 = 6.71 km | 107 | 81.9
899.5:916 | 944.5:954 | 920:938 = -0.05 km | 110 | 109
